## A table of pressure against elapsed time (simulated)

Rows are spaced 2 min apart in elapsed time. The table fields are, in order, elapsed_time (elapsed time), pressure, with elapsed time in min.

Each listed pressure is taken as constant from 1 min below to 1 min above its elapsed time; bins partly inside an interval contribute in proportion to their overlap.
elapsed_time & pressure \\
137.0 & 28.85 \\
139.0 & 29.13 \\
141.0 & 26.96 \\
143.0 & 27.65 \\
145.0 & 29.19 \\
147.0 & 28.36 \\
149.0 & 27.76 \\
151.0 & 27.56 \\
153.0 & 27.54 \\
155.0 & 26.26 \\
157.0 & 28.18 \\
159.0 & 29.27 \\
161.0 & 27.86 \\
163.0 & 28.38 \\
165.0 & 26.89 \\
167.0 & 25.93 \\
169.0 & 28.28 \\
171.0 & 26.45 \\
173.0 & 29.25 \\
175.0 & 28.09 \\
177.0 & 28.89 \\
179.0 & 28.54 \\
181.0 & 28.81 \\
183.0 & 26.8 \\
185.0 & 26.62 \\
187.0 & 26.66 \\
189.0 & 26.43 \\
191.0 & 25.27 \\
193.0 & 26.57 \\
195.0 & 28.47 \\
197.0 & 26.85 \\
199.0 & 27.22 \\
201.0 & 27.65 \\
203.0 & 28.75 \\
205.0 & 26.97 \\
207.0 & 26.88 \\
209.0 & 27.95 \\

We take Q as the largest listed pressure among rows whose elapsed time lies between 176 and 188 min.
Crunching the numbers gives 28.89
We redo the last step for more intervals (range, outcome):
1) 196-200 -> 27.22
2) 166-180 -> 29.25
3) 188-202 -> 28.47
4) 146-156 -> 28.36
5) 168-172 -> 28.28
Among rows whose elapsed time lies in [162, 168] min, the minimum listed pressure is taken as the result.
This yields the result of 25.93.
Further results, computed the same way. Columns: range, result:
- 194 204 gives 26.85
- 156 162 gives 27.86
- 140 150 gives 26.96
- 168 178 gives 26.45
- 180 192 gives 25.27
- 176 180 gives 28.54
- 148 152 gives 27.56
